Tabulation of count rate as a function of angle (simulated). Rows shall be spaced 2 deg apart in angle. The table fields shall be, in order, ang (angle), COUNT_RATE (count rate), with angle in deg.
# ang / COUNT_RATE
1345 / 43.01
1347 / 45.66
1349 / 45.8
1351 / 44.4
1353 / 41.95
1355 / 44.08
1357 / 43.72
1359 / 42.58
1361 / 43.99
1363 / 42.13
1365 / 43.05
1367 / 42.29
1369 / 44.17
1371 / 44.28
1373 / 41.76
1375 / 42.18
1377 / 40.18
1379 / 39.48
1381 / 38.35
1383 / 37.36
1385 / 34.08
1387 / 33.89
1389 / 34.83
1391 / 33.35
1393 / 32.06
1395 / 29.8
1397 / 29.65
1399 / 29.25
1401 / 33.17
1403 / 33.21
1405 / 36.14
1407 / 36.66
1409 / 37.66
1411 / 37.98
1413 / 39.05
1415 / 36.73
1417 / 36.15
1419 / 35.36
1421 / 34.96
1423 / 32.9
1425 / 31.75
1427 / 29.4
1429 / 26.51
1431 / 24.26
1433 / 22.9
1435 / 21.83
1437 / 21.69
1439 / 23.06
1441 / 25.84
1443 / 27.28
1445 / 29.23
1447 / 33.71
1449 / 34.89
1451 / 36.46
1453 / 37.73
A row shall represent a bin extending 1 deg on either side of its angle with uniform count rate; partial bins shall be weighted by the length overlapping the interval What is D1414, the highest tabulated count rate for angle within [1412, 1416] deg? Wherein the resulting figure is 39.05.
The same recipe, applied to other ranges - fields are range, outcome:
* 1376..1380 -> 40.18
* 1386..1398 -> 34.83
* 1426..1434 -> 29.4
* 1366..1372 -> 44.28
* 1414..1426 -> 36.73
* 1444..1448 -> 33.71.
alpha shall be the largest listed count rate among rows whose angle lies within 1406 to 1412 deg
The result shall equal 37.98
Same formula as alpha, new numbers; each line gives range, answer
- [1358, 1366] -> 43.99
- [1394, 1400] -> 29.8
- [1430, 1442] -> 25.84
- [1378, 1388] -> 39.48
